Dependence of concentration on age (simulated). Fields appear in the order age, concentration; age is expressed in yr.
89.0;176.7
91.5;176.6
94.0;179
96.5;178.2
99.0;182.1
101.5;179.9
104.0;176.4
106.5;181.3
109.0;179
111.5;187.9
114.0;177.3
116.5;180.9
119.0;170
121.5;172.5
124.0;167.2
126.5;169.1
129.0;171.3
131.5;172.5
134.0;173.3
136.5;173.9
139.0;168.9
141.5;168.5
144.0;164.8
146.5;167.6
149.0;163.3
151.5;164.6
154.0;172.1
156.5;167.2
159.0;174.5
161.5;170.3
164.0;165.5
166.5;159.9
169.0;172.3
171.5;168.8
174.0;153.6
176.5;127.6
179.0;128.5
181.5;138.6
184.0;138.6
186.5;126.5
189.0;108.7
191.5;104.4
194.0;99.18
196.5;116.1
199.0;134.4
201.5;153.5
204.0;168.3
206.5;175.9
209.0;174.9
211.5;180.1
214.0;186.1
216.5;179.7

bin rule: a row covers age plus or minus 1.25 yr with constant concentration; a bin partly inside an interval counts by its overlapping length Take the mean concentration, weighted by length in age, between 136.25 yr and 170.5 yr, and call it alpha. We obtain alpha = 168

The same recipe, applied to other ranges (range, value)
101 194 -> 161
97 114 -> 181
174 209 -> 135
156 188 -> 153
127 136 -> 172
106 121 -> 179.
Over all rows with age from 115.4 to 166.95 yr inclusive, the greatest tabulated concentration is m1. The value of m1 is 180.9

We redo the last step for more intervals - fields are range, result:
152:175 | 174.5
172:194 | 153.6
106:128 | 187.9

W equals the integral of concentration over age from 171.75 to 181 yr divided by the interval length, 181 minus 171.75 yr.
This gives 140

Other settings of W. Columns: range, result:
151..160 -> 170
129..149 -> 170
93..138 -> 176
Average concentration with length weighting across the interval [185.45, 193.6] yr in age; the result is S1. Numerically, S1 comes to 111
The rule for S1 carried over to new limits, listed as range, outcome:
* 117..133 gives 171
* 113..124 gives 174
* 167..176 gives 161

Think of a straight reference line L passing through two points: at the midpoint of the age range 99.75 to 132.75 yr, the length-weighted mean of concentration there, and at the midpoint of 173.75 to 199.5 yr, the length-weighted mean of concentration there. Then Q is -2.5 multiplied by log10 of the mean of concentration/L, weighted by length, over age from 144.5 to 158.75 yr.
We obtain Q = -0.12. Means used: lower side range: 176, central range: 167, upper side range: 124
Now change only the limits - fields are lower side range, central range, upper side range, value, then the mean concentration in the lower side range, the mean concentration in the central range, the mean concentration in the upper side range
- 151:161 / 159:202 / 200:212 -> 0.21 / 170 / 140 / 169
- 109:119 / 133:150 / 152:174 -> 0.03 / 180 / 169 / 168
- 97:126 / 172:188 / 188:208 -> 0.05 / 177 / 137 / 133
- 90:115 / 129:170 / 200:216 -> 0.05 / 180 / 169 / 173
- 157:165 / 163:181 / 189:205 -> 0.03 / 170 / 153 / 127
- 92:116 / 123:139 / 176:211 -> -0.03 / 180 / 171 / 136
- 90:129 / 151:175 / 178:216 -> -0.07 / 177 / 167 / 143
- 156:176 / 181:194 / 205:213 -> 0.38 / 165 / 120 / 177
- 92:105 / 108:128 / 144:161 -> 0.00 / 179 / 175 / 168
